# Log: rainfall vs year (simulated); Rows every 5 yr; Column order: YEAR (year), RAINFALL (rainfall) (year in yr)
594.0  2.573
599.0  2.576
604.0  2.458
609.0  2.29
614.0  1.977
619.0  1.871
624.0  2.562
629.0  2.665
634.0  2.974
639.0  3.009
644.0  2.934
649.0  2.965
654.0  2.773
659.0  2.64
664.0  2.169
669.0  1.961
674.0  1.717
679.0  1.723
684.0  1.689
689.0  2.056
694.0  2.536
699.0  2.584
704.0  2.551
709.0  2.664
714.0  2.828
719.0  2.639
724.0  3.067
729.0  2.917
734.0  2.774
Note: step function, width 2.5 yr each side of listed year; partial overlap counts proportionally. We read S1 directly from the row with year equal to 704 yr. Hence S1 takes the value 2.551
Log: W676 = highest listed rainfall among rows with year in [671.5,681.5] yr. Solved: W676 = 1.723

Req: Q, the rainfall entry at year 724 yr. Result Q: 3.067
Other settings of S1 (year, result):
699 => 2.584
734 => 2.774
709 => 2.664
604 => 2.458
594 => 2.573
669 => 1.961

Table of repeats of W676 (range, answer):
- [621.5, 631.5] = 2.665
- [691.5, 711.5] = 2.664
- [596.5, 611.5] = 2.576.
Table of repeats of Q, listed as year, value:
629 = 2.665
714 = 2.828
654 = 2.773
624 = 2.562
